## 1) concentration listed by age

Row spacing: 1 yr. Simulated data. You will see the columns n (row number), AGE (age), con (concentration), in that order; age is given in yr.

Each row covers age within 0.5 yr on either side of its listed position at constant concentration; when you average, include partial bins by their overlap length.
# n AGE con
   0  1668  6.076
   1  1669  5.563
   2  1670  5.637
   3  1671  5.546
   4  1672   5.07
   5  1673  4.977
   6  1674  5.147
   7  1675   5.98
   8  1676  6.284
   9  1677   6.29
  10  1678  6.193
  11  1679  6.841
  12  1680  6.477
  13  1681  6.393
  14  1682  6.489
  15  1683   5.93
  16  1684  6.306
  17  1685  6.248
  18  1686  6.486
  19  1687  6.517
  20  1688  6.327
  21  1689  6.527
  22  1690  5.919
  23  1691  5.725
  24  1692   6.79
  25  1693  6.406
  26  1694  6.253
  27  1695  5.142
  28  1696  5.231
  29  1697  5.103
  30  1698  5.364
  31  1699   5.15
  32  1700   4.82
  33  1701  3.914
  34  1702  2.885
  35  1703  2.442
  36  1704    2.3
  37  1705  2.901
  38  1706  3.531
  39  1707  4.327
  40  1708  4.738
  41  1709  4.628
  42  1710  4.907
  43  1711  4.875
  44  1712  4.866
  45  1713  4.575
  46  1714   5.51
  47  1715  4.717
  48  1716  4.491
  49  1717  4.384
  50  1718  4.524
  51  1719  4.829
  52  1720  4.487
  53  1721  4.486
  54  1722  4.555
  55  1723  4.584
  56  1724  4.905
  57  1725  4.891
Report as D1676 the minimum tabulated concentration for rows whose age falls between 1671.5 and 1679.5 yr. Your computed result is 4.977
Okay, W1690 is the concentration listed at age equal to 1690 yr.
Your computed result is 5.919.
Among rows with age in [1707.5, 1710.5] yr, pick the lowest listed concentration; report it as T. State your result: 4.628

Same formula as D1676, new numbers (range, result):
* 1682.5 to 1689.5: 5.93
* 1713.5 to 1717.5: 4.384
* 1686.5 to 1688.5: 6.327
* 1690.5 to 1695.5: 5.142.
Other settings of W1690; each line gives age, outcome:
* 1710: 4.907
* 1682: 6.489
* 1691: 5.725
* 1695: 5.142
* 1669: 5.563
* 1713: 4.575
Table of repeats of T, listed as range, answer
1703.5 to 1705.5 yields 2.3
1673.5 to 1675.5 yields 5.147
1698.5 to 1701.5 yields 3.914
